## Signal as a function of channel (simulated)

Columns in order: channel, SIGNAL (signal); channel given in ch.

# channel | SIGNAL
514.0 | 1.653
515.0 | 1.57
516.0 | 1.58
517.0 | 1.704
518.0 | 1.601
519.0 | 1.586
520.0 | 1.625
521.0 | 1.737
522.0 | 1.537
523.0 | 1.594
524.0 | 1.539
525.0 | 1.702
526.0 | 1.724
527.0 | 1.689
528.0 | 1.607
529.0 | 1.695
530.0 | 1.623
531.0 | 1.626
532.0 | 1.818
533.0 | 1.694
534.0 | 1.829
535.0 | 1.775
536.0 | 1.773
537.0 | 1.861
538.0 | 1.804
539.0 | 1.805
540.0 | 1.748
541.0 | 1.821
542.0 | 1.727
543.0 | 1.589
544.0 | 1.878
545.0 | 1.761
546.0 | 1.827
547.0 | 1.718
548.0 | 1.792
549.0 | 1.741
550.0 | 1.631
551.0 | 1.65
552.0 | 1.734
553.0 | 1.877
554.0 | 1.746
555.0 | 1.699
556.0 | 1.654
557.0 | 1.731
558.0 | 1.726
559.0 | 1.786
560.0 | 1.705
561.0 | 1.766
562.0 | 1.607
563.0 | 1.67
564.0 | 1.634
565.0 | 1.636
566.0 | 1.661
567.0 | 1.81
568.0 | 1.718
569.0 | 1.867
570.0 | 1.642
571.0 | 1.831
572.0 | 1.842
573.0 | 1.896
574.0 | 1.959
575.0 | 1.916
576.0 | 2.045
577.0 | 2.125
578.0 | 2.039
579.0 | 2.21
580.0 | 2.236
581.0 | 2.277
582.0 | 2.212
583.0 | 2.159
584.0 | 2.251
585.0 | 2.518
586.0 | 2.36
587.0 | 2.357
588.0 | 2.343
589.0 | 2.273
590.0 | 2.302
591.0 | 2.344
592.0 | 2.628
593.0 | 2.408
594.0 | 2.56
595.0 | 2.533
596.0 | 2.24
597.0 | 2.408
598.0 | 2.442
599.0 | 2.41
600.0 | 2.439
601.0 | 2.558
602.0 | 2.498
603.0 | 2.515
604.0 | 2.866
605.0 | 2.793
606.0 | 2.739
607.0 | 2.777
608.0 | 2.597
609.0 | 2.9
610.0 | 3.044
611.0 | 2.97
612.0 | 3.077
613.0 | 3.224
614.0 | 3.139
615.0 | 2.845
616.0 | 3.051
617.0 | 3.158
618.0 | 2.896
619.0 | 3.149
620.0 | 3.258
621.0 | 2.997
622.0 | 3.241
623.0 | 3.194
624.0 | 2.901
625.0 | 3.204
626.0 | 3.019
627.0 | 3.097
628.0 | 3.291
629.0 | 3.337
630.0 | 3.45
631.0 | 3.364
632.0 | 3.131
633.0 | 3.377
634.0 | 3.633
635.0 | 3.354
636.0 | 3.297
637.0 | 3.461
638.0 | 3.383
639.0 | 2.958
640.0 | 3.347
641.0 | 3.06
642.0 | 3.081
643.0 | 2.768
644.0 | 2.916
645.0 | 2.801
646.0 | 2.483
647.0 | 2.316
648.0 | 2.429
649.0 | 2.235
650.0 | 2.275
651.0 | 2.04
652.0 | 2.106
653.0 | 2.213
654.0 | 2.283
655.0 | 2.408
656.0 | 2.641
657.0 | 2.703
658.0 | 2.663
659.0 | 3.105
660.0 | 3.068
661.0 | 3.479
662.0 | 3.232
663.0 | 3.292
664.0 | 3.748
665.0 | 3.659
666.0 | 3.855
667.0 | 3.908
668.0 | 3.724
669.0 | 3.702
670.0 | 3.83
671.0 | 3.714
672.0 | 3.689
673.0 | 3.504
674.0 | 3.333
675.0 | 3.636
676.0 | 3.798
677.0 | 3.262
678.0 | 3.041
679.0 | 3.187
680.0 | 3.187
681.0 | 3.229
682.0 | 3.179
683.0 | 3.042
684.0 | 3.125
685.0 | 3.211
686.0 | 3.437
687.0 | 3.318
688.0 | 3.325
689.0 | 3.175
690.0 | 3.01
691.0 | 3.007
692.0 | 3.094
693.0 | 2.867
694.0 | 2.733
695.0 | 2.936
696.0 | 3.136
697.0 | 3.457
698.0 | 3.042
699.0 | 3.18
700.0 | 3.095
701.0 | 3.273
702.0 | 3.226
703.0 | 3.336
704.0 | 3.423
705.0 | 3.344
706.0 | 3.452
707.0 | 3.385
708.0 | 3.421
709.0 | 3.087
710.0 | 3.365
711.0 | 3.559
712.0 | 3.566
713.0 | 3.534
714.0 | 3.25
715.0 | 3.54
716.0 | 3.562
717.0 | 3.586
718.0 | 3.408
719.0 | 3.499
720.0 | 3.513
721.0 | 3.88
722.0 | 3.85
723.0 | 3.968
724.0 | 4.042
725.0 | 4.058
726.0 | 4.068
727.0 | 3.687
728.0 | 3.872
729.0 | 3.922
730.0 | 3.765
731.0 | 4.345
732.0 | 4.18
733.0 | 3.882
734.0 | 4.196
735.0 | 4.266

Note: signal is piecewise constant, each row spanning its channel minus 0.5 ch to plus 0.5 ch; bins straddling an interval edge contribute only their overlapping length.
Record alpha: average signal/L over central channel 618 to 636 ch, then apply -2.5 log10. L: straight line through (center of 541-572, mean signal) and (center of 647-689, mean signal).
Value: -0.23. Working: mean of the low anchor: 1.73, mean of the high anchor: 3.13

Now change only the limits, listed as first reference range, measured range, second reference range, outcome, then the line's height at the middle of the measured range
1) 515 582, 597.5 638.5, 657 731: -0.18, 2.56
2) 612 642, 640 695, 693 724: 0.07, 3.29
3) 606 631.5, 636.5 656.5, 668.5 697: 0.19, 3.17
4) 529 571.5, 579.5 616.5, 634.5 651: -0.11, 2.32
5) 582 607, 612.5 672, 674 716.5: -0.09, 2.84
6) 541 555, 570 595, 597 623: 0.08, 2.37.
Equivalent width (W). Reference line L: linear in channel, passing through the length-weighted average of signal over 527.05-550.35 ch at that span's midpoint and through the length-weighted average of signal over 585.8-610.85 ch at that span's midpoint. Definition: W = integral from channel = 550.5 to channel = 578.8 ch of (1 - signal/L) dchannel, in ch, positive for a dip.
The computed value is 4.1 ch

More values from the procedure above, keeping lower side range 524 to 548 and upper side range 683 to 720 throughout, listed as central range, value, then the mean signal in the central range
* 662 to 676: -3.2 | 3.65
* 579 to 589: -0.5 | 2.3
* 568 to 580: 0.9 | 1.95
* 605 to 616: -2.3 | 2.93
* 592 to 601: -0.6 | 2.45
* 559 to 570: 1.6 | 1.71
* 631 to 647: -2.5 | 3.12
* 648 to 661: 1.5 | 2.51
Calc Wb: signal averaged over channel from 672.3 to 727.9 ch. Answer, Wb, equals 3.38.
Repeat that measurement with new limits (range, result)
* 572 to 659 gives 2.7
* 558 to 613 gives 2.25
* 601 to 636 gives 3.06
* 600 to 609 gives 2.67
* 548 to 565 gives 1.71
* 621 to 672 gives 3.08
